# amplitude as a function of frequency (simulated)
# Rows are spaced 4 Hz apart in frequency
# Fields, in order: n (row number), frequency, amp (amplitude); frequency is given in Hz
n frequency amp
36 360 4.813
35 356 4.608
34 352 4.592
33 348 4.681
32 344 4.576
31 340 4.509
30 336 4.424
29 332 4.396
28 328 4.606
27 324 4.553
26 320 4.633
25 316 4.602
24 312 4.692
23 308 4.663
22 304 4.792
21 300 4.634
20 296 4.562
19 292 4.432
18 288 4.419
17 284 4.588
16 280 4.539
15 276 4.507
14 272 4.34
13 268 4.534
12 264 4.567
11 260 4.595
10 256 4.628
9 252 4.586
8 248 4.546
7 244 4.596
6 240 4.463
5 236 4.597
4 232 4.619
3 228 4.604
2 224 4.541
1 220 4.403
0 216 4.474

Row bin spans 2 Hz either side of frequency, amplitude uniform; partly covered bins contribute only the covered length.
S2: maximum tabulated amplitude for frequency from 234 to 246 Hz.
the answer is 4.597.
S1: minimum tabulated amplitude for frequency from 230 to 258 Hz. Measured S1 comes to 4.463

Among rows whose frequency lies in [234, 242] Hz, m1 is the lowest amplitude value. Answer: 4.463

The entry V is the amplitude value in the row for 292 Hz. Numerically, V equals 4.432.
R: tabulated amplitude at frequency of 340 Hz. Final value 4.509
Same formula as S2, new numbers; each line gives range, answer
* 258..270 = 4.595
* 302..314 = 4.792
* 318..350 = 4.681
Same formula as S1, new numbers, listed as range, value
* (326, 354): 4.396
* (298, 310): 4.634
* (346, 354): 4.592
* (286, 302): 4.419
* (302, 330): 4.553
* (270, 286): 4.34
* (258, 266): 4.567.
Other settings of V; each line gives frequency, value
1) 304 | 4.792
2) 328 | 4.606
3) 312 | 4.692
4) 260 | 4.595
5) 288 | 4.419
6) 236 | 4.597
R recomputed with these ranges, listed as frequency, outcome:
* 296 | 4.562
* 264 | 4.567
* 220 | 4.403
